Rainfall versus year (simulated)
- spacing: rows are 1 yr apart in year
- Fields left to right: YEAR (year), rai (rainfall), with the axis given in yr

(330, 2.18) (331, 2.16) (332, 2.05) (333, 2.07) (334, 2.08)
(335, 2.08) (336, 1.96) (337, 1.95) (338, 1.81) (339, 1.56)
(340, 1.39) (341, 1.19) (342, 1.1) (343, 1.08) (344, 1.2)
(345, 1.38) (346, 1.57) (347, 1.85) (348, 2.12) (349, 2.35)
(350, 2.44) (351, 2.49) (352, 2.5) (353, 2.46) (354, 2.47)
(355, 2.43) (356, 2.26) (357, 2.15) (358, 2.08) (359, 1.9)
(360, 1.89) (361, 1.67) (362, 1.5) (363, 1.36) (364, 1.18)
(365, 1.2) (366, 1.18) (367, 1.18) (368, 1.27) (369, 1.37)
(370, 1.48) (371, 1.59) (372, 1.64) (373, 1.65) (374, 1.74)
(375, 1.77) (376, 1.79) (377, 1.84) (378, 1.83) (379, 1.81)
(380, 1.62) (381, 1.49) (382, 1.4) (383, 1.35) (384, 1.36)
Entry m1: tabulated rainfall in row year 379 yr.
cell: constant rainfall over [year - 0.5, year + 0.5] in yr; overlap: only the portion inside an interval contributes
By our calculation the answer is 1.81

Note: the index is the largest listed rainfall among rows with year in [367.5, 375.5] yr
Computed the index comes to 1.77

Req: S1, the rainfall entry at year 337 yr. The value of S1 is 1.95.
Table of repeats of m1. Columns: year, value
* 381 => 1.49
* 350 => 2.44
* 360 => 1.89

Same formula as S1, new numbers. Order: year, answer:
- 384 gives 1.36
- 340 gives 1.39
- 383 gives 1.35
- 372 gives 1.64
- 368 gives 1.27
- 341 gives 1.19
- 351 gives 2.49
